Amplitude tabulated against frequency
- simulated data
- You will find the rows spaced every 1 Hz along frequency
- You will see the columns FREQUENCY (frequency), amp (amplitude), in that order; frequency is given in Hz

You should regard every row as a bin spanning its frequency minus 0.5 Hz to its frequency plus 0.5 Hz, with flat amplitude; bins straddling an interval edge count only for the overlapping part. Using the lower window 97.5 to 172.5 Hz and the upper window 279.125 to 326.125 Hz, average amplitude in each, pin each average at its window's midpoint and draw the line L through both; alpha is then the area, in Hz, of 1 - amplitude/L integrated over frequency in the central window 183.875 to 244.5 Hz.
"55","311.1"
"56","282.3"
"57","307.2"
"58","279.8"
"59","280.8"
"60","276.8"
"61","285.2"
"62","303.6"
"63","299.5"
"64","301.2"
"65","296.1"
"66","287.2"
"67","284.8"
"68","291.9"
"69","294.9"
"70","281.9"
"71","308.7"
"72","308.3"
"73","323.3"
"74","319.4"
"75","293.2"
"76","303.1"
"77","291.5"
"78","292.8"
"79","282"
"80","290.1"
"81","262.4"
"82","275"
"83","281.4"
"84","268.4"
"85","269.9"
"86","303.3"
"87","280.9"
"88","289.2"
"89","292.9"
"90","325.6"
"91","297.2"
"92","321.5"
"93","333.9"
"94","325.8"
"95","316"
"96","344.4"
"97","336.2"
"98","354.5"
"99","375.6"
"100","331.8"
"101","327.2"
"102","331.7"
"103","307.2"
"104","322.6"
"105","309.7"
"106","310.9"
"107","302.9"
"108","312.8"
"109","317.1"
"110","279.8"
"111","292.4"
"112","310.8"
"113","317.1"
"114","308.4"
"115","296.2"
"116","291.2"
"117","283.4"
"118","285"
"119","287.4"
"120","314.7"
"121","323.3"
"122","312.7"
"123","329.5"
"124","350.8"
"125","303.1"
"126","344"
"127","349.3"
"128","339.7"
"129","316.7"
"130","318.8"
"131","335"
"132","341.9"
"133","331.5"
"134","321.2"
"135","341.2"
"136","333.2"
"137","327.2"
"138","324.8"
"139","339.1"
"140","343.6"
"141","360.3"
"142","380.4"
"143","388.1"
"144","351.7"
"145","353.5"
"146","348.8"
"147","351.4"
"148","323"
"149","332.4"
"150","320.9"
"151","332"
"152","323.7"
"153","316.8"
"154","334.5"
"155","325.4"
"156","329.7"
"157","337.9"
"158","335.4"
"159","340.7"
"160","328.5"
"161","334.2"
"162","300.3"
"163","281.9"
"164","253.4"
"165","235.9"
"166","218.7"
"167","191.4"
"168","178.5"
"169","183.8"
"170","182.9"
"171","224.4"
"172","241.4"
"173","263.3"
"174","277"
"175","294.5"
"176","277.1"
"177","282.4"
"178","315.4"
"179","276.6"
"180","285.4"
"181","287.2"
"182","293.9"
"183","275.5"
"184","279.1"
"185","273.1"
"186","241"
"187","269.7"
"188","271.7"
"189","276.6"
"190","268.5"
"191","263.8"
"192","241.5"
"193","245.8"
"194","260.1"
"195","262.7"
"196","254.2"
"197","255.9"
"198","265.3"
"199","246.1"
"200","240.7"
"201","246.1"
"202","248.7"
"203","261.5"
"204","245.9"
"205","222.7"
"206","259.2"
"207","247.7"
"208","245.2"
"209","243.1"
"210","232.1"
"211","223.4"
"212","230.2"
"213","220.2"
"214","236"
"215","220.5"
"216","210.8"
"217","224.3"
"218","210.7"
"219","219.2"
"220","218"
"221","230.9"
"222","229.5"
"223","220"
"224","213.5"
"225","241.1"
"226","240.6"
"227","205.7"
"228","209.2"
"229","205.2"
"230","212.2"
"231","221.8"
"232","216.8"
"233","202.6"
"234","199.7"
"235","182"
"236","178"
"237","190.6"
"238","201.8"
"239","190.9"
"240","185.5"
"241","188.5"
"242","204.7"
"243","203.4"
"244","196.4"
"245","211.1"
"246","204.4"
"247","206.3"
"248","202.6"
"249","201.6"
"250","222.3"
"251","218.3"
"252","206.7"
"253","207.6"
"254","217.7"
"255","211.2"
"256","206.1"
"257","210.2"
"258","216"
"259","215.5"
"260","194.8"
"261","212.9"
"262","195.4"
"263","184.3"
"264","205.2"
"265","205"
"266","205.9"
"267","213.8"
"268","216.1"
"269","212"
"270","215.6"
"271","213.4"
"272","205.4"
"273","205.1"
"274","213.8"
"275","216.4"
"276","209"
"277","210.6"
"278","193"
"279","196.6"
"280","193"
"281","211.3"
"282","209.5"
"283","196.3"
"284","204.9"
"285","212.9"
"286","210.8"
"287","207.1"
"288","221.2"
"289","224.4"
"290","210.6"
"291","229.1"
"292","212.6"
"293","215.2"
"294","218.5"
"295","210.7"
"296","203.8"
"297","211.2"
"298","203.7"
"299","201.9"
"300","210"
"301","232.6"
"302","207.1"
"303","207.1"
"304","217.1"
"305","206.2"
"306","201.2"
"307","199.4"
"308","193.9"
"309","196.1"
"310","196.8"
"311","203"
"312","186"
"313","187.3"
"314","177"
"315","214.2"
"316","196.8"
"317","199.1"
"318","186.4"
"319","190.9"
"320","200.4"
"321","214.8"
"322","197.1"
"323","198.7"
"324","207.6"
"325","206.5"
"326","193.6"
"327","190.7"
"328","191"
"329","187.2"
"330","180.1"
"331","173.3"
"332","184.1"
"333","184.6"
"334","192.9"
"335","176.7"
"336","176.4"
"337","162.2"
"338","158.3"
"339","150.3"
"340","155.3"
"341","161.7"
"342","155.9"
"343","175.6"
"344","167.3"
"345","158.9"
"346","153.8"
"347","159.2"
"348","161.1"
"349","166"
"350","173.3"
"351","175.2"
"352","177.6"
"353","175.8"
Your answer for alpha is 7.5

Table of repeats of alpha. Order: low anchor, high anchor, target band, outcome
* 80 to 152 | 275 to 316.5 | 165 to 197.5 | 2.6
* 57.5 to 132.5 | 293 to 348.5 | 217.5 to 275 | 5.0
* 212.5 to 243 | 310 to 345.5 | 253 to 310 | -3.5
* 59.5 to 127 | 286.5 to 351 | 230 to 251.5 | 2.8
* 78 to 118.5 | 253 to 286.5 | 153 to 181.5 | -1.0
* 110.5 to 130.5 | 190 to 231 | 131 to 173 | -3.0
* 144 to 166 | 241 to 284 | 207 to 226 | 2.1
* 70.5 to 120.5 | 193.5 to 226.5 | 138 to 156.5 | -4.5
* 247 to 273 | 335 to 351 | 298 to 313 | -1.6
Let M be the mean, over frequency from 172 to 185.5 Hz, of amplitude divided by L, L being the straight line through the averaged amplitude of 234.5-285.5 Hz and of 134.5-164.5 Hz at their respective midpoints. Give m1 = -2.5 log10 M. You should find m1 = 0.07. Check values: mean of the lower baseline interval 333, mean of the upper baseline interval 205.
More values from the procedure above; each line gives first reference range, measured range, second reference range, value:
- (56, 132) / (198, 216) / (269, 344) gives 0.043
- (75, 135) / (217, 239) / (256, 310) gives 0.138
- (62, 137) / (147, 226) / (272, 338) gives 0.008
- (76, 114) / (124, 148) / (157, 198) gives -0.187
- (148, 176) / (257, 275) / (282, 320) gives 0.085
